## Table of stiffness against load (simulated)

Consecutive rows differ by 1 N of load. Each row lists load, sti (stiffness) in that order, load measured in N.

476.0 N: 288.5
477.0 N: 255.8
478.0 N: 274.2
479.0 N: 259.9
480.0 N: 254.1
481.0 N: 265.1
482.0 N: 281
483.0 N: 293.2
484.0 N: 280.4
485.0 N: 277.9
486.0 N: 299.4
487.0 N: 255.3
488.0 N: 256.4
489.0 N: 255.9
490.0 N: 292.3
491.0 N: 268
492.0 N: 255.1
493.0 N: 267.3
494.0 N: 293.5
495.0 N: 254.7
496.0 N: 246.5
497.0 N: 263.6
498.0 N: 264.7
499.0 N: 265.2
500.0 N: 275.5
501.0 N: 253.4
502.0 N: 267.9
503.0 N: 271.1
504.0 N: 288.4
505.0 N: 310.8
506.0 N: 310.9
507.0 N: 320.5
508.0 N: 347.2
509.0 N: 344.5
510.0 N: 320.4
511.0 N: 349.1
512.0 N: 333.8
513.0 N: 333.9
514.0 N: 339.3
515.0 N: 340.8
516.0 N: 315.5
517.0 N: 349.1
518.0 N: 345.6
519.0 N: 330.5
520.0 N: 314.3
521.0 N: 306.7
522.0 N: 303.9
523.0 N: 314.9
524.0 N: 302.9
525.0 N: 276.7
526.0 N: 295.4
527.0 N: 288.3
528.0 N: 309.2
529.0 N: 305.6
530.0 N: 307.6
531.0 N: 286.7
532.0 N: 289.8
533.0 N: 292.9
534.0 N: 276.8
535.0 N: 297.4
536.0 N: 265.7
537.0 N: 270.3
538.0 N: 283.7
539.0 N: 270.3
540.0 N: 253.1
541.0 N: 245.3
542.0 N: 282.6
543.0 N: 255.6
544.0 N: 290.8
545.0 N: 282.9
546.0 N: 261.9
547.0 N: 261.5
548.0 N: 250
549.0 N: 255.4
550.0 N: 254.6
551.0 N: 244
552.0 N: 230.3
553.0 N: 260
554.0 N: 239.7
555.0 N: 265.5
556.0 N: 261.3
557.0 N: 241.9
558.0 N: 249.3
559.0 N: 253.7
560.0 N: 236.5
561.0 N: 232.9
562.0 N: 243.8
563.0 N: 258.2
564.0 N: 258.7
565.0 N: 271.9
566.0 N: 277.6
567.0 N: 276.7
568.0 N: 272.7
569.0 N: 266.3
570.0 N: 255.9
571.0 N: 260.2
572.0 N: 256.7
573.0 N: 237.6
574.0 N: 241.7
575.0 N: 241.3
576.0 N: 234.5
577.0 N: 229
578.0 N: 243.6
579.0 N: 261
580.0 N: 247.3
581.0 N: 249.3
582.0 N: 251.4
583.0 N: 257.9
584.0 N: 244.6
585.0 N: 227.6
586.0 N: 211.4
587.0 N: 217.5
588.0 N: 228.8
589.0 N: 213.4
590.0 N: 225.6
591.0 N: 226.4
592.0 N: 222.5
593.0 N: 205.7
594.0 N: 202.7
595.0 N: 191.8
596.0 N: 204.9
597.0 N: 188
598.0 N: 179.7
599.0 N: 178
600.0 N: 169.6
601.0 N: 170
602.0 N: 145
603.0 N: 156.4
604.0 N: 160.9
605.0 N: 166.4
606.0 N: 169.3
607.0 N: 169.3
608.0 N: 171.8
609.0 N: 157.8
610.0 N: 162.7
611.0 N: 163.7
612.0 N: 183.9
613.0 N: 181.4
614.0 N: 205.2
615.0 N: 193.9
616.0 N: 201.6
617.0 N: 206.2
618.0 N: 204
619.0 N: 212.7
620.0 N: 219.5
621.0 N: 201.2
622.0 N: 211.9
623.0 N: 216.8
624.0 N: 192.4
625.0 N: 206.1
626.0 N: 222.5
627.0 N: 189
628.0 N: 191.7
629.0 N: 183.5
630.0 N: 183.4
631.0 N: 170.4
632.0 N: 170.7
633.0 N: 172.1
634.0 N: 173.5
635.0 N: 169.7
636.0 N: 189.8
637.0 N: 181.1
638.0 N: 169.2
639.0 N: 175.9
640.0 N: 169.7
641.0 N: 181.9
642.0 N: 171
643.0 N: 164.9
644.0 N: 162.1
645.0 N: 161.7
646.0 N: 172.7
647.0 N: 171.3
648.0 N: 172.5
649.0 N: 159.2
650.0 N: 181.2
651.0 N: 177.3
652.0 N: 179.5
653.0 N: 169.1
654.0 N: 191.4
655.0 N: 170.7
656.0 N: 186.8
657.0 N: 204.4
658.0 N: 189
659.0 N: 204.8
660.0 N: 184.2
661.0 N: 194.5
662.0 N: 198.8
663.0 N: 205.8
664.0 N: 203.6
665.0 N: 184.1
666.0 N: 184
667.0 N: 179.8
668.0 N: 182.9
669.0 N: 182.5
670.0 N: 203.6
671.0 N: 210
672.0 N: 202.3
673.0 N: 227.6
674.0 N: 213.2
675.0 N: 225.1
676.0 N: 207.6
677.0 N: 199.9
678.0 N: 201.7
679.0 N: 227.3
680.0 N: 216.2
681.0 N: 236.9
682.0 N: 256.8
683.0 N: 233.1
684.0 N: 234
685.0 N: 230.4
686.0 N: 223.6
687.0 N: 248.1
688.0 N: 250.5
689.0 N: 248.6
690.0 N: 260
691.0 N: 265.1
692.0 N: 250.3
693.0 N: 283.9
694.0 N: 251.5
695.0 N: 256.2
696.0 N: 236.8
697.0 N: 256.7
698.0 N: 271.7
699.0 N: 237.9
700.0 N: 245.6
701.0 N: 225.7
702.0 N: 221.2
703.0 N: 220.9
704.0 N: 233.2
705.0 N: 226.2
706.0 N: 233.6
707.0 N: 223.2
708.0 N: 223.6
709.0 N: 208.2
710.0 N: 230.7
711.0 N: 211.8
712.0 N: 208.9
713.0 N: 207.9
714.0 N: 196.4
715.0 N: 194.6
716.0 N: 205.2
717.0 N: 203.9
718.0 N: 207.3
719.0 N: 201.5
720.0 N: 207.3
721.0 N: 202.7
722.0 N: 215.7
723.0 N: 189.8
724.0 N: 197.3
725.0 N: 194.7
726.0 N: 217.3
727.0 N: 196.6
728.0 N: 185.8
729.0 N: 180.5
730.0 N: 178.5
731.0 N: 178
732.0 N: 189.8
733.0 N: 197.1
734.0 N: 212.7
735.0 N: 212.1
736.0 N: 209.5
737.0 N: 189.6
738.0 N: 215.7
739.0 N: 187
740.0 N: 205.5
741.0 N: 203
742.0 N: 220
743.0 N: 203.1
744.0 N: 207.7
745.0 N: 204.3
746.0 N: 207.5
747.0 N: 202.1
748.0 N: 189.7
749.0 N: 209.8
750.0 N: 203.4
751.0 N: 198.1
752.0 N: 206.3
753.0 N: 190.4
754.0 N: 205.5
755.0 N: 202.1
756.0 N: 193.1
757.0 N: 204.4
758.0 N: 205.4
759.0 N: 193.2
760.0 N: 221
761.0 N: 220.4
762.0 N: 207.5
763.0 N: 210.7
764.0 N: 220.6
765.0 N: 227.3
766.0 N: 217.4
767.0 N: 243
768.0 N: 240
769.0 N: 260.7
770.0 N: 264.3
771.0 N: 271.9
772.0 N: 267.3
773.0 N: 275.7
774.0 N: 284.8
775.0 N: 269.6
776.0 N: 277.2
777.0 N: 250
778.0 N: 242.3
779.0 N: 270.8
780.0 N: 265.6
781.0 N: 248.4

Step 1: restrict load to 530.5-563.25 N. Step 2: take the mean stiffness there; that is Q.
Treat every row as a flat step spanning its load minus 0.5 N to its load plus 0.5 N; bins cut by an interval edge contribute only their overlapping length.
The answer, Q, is 262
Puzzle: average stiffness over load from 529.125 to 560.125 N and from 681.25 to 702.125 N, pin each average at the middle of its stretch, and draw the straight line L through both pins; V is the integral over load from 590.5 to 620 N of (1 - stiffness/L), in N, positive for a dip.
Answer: 8.4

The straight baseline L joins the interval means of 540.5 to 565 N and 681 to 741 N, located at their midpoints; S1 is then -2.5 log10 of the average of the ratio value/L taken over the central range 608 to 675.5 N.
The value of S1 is 0.25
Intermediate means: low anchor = 255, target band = 188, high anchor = 220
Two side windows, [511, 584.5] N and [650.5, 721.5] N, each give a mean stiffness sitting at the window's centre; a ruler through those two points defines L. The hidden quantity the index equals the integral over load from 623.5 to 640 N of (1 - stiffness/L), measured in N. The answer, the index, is 3.9 N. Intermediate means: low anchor 274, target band 183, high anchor 217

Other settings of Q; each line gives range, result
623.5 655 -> 178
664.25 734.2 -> 218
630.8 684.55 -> 191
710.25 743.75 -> 201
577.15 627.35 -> 202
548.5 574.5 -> 254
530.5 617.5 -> 233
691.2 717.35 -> 230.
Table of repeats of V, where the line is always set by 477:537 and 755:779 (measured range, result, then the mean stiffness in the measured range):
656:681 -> 5.5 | 202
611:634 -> 6.3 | 195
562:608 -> 9.0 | 222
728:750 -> 3.9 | 200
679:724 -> 4.1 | 229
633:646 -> 4.5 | 173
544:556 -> 1.1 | 257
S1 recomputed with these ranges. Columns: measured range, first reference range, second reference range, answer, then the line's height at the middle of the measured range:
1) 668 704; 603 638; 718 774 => -0.168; 199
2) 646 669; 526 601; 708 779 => 0.242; 231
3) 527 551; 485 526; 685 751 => 0.035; 285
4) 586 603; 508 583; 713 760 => 0.291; 258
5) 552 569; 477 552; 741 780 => 0.080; 275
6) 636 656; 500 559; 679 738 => 0.375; 245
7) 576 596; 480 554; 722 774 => 0.156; 264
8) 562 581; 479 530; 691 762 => 0.064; 270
